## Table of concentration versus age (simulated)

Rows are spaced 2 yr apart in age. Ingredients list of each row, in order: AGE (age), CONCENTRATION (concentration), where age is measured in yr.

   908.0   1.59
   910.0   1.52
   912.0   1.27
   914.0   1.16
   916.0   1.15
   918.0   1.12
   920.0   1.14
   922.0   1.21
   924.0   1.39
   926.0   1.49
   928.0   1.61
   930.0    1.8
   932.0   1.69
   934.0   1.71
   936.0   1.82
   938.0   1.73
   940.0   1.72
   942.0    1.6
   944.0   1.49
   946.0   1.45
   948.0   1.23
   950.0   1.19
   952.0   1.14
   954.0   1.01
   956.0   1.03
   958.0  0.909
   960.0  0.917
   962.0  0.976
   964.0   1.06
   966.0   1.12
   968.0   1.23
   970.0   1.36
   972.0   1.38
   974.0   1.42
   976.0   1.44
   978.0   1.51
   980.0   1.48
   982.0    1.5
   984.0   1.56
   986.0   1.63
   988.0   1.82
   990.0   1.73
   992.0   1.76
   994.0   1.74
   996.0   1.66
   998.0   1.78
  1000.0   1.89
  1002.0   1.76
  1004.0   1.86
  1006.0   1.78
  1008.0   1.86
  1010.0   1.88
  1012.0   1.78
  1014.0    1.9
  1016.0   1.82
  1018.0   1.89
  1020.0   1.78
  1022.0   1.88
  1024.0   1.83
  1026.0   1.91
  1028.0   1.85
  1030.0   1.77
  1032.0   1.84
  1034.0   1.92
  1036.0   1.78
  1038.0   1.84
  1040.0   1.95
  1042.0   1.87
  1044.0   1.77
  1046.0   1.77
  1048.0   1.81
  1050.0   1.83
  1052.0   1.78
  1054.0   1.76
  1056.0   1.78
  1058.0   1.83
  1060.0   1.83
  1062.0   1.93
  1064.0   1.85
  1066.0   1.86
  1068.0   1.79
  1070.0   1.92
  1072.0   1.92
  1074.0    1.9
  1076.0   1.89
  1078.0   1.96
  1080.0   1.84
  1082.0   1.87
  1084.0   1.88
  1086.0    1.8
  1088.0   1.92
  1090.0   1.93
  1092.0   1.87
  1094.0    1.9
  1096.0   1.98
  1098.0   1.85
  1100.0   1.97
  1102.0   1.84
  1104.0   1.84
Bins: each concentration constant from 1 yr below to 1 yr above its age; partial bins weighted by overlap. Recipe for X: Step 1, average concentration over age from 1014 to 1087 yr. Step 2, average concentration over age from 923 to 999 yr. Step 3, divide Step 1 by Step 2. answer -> 1.3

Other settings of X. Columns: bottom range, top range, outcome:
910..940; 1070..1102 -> 1.30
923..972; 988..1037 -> 1.34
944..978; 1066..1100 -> 1.58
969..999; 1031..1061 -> 1.15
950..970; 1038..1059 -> 1.70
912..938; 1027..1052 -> 1.27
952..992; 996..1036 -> 1.38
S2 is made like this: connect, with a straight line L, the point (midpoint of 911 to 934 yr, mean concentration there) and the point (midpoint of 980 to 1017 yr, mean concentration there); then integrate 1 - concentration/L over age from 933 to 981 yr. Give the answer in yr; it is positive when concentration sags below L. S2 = 6.60 yr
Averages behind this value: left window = 1.38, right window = 1.75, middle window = 1.33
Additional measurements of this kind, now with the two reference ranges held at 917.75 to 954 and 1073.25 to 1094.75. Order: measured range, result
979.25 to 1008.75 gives -1.6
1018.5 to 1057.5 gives -1.6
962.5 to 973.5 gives 2.3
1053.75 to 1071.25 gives -0.2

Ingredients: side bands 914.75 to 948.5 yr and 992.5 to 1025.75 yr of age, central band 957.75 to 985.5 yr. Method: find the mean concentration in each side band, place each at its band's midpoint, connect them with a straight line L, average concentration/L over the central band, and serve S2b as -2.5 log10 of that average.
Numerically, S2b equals 0.28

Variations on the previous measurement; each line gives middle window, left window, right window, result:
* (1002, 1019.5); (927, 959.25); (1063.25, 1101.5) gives -0.112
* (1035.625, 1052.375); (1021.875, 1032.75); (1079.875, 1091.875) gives 0.016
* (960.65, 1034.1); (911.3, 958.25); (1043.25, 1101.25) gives -0.028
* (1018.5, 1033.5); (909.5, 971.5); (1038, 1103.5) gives -0.100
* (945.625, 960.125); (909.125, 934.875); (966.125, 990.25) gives 0.291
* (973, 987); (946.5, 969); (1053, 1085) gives -0.212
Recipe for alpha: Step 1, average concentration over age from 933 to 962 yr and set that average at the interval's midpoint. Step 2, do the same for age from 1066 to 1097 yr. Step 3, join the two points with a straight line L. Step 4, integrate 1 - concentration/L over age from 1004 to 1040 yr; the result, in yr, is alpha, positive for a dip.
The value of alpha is -4.38 yr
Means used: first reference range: 1.34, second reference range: 1.89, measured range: 1.85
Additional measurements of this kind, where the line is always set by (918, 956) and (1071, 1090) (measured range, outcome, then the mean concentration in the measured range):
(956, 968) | 4.0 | 1.02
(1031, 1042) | -0.7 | 1.87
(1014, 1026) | -1.0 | 1.85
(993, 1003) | -0.8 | 1.77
